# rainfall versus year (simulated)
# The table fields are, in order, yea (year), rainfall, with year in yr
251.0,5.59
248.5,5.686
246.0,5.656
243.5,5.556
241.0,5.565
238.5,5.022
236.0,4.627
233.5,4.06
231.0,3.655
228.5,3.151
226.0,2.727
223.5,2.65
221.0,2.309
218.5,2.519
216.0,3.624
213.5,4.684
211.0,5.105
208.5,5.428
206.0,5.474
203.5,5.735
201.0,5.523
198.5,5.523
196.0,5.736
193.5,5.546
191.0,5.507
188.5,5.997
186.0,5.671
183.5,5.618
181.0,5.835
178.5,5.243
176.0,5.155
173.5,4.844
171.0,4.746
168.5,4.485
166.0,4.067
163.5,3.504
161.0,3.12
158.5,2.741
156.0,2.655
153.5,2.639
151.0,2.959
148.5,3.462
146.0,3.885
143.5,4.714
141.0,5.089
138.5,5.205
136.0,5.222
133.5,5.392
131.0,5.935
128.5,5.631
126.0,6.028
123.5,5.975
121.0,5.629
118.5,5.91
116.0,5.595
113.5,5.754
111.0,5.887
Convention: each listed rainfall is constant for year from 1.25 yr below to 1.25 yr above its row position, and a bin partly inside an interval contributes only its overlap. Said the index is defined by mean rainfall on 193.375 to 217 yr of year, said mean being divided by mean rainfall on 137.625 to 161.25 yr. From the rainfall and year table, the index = 1.4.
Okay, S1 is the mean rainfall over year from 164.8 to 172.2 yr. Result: 4.43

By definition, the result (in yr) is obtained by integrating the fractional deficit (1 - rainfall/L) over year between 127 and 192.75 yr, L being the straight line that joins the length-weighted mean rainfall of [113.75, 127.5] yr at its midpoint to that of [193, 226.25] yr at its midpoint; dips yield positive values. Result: 7.6 yr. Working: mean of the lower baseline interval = 5.82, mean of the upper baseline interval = 4.5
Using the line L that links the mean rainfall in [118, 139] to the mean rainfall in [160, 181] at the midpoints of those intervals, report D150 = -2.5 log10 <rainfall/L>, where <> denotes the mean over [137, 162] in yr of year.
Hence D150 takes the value 0.36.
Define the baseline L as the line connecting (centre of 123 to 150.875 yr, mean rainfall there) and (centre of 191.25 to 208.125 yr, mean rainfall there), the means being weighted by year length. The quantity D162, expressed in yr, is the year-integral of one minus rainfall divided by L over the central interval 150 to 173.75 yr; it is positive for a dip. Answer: 7.8 yr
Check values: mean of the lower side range 5.03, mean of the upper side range 5.58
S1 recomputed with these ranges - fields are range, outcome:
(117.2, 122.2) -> 5.77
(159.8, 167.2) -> 3.56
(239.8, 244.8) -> 5.56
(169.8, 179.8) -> 5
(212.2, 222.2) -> 3.3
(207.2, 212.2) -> 5.27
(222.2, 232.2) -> 3.04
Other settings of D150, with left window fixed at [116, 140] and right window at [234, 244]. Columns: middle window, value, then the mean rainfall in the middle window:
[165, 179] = 0.145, 4.74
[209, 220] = 0.275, 4.04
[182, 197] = -0.068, 5.68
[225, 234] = 0.458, 3.36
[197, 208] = -0.058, 5.56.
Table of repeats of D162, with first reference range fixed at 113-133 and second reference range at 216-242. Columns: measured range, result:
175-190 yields -3.4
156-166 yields 3.6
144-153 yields 3.1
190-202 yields -3.6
